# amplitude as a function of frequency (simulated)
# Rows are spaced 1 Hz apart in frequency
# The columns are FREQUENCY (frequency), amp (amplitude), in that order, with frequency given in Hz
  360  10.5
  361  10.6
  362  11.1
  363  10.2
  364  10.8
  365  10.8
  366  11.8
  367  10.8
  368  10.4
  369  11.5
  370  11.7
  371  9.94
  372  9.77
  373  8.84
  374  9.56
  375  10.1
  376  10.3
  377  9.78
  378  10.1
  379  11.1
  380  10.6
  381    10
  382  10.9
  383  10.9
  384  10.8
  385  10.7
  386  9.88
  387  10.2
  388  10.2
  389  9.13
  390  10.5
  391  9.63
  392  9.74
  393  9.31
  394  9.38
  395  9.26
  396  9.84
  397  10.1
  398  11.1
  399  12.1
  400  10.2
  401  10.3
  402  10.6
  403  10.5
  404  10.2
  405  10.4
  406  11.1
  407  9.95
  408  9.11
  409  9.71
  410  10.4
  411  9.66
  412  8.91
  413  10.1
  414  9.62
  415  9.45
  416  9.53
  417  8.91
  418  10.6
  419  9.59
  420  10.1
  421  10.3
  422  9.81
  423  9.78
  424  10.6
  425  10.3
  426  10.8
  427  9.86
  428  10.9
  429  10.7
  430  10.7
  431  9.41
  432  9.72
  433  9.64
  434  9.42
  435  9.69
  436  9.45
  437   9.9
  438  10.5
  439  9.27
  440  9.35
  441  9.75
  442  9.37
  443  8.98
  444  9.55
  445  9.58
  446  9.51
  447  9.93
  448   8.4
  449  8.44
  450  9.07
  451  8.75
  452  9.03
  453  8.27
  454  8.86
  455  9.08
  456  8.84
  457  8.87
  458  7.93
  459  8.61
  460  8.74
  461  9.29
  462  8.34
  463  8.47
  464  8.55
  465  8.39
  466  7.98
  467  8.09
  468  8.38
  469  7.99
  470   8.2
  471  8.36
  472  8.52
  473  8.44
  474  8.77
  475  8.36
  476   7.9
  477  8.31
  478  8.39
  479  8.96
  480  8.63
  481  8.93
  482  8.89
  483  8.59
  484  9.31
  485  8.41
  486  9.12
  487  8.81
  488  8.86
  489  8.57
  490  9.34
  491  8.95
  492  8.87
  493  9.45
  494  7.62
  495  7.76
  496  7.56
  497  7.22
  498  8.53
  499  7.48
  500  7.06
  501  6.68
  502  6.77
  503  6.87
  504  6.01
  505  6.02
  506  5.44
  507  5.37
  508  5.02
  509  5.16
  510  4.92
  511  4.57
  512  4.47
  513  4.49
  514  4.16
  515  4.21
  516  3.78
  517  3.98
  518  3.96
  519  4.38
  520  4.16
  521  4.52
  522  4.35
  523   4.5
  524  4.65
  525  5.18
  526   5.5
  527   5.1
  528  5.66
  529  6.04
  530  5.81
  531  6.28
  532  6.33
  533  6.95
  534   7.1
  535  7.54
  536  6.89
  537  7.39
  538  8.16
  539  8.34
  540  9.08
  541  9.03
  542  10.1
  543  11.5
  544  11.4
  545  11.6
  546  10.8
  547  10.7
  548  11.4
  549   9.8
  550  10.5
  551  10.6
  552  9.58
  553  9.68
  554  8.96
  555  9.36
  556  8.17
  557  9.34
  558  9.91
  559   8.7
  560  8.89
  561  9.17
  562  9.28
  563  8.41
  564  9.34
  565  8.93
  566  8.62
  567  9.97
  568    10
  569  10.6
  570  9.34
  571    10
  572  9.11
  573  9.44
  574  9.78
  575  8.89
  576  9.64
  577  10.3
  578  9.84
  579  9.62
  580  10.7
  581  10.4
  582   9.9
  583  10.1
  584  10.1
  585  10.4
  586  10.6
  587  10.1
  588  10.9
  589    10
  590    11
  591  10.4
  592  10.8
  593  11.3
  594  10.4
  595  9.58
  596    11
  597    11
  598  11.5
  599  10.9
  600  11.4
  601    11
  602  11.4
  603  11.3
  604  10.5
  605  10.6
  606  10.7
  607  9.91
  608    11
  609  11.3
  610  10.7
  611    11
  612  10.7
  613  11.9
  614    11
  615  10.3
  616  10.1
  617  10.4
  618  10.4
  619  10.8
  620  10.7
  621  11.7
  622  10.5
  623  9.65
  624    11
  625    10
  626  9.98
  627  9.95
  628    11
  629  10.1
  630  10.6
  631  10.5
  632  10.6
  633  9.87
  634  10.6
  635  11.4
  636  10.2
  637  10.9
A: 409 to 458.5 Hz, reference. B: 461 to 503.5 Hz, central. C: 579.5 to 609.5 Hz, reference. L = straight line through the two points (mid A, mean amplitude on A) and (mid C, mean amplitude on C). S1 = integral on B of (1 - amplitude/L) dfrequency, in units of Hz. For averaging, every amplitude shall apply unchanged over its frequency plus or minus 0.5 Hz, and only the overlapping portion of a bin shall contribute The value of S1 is 6.8 Hz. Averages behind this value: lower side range 9.58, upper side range 10.7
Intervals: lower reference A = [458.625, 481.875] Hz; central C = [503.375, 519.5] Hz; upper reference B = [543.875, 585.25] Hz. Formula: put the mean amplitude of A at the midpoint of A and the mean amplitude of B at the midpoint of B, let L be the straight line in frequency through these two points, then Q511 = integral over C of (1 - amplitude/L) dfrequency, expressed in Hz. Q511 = 7.6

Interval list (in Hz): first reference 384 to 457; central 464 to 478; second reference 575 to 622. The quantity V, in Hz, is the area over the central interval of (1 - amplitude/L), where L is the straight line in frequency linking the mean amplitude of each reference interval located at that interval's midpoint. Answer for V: 2.4 Hz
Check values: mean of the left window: 9.8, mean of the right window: 10.6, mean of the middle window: 8.3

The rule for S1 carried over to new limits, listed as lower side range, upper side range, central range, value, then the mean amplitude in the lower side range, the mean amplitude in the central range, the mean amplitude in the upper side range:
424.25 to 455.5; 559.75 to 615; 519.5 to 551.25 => 7.4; 9.56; 7.69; 10.3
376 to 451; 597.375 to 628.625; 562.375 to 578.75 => 1.7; 9.95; 9.51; 10.7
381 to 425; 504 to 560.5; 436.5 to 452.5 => -0.4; 10.1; 9.34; 7.12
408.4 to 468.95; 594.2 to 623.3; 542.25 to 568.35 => 1.4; 9.38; 9.79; 10.8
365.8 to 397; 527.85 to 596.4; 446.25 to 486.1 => 5.0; 10.2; 8.61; 9.43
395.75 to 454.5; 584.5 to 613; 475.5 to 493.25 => 2.4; 9.82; 8.78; 10.8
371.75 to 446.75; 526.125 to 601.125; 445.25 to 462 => 1.7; 10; 8.85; 9.45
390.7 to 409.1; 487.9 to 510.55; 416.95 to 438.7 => -1.7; 10.1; 10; 7.16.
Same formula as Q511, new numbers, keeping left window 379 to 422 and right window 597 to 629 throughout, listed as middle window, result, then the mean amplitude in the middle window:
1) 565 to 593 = 1.6 Hz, 10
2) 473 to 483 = 1.7 Hz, 8.57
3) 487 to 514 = 9.1 Hz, 6.87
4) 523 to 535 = 5.3 Hz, 5.89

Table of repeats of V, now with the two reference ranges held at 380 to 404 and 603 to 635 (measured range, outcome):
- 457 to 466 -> 1.6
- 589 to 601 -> -0.3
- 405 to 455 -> 3.0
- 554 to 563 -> 1.2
